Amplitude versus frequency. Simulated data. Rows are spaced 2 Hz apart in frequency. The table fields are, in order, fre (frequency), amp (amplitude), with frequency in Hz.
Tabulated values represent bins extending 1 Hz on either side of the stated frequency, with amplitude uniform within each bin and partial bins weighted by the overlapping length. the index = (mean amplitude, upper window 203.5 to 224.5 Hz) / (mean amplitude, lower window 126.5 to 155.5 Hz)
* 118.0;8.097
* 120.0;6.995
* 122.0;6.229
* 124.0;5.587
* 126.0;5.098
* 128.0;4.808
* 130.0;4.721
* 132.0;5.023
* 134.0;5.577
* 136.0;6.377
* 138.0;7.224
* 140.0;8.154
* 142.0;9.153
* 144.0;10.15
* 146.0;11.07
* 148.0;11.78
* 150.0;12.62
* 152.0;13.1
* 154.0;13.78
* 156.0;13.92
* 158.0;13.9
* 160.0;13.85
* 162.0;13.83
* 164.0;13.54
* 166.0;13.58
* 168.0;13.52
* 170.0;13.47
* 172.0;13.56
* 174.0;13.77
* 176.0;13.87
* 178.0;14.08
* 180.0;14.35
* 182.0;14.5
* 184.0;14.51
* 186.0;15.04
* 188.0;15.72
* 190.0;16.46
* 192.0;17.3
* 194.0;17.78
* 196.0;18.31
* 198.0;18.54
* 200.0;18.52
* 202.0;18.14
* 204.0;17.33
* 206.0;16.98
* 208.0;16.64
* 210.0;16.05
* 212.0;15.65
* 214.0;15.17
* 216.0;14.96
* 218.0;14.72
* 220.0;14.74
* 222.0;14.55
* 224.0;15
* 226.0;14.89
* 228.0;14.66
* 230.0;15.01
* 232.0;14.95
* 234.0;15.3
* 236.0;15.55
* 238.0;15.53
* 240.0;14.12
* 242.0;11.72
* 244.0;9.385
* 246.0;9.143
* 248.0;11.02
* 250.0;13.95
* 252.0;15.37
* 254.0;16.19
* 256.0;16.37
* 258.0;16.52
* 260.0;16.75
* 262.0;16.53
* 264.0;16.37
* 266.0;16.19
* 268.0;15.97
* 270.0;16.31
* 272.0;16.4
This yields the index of 1.76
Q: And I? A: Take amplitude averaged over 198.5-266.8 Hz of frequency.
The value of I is 15.1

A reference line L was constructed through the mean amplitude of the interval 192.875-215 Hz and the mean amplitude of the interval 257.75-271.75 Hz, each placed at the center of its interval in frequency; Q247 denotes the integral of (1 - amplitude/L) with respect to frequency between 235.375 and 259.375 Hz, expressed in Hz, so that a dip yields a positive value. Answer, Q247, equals 4.1 Hz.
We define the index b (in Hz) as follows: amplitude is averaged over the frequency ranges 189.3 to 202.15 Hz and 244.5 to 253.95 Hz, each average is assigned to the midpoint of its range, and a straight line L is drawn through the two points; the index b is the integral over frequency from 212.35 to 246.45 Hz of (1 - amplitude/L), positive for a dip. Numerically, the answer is 0.9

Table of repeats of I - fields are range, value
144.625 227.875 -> 14.9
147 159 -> 13.2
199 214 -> 16.9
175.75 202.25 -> 16.2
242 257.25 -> 13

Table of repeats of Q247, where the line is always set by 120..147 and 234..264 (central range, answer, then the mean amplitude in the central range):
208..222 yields -3.7 Hz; 15.3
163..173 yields -4.9 Hz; 13.5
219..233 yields -2.2 Hz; 14.8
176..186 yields -4.5 Hz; 14.4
